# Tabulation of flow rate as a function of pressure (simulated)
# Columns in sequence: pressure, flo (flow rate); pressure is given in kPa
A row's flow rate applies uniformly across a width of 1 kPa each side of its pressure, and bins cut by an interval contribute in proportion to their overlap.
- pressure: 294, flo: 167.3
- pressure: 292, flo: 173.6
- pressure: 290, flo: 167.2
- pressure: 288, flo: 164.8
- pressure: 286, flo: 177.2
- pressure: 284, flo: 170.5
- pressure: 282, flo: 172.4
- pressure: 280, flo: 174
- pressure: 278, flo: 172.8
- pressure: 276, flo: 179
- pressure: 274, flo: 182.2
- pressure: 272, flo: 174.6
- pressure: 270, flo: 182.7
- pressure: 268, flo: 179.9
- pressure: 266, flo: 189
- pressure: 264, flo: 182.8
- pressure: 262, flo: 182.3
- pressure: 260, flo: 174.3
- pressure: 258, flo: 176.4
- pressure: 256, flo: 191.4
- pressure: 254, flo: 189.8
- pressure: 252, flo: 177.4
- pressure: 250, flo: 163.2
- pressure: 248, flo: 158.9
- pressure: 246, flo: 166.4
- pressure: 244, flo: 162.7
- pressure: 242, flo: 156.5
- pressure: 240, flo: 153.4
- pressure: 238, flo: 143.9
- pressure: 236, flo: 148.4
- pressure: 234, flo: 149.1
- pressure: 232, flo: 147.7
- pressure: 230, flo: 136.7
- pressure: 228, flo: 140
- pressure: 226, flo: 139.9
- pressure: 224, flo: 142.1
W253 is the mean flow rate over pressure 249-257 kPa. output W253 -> 180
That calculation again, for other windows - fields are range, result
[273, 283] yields 176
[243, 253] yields 166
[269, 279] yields 178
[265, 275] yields 182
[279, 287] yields 174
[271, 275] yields 178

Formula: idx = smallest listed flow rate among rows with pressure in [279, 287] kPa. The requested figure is 170.5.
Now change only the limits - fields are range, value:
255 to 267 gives 174.3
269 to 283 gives 172.4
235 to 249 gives 143.9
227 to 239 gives 136.7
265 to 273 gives 174.6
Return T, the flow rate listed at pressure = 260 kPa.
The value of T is 174.3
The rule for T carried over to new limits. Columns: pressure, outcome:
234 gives 149.1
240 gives 153.4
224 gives 142.1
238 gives 143.9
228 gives 140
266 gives 189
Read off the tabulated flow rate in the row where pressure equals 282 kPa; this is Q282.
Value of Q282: 172.4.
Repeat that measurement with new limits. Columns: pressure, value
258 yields 176.4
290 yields 167.2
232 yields 147.7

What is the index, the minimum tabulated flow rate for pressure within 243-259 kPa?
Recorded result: 158.9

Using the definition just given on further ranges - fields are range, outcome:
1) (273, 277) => 179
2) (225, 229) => 139.9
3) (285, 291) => 164.8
